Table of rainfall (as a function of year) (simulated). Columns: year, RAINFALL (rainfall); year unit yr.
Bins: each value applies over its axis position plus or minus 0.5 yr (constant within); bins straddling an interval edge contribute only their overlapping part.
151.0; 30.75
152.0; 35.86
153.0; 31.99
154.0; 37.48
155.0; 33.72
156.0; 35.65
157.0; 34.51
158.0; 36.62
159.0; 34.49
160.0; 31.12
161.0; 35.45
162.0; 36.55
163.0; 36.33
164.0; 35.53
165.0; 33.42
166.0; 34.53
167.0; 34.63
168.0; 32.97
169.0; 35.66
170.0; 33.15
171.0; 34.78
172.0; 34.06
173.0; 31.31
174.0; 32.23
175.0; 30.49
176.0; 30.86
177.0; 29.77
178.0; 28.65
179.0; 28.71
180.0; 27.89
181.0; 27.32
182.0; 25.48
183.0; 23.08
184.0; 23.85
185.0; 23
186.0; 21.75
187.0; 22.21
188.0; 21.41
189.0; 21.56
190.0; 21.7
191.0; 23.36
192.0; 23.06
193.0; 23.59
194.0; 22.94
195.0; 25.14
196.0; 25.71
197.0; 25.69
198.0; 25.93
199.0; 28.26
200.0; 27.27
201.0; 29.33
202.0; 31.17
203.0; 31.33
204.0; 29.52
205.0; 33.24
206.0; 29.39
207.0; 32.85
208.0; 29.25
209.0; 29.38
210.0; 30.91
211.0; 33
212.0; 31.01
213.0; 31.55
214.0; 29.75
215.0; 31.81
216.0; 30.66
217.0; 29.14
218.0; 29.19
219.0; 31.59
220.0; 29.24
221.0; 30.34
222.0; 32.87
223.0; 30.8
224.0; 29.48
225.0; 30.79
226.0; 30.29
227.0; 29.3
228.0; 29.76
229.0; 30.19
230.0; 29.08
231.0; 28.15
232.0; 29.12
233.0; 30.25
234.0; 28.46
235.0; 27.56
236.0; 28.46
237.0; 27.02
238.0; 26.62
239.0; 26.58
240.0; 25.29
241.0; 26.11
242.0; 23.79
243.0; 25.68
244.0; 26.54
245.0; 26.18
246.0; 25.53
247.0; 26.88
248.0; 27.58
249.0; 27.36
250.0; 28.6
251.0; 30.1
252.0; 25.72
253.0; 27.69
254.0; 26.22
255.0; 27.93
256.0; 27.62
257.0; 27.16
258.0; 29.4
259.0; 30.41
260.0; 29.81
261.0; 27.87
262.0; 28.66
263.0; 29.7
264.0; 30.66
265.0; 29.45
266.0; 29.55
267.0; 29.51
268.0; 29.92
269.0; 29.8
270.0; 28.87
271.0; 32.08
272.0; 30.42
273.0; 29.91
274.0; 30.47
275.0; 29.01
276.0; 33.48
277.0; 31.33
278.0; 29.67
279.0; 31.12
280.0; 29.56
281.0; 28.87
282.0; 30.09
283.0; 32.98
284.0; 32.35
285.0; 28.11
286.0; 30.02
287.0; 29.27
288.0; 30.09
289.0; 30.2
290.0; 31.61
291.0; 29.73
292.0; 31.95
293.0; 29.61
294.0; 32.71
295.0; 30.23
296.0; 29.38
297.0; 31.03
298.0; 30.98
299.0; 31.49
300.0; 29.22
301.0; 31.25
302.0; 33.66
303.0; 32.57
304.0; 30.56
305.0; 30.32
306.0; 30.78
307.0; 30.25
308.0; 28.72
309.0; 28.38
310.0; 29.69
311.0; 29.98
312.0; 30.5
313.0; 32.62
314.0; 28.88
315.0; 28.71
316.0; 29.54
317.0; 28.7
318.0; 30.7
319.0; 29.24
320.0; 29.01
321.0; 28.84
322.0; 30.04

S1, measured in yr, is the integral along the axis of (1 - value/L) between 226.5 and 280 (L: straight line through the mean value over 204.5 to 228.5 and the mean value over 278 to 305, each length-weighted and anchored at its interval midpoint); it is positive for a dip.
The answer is 3.7 yr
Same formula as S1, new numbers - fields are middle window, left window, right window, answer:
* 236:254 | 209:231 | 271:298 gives 2.2 yr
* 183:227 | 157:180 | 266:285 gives 5.8 yr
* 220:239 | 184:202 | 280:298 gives -1.8 yr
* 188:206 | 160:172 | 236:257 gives 3.0 yr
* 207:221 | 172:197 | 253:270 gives -1.9 yr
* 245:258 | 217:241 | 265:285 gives 1.0 yr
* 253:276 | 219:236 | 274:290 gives 0.7 yr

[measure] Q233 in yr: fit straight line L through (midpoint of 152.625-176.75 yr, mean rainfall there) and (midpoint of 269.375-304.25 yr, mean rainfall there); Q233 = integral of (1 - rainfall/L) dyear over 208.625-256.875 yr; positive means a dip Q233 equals 5.3 yr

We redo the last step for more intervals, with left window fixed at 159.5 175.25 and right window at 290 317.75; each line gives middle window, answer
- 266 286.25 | 0.52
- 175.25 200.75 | 6.26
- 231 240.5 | 1.32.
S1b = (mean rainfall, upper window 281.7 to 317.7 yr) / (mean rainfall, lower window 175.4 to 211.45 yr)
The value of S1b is 1.13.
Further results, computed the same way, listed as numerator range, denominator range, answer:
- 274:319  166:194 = 1.10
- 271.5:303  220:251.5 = 1.09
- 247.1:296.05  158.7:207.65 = 1.02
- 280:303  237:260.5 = 1.13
